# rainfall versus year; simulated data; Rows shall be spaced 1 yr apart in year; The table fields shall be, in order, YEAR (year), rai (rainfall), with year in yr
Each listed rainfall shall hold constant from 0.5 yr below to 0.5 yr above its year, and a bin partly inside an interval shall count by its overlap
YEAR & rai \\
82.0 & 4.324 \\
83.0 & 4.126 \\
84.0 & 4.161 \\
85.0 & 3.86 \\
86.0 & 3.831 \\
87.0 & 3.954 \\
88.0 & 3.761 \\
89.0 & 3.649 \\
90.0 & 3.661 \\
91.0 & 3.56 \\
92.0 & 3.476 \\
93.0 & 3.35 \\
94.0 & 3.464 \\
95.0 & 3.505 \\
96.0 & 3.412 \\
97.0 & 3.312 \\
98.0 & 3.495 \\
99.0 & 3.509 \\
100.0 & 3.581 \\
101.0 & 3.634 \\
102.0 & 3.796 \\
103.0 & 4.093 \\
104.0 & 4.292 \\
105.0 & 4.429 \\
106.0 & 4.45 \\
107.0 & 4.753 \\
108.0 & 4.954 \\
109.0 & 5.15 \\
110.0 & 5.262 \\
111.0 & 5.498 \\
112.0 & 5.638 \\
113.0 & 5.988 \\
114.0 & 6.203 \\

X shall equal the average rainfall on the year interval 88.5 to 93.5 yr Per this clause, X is 3.54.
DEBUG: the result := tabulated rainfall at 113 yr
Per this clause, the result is 5.988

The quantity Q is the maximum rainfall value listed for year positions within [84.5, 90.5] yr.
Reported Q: 3.954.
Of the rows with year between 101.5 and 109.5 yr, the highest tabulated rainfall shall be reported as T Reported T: 5.15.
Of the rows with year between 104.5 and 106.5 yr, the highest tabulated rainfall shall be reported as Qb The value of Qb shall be 4.45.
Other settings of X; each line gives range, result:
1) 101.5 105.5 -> 4.15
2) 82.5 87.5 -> 3.99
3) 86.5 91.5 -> 3.72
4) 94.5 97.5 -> 3.41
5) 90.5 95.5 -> 3.47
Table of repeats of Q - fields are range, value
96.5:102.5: 3.796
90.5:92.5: 3.56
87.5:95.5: 3.761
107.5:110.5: 5.262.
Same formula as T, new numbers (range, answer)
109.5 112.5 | 5.638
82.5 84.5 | 4.161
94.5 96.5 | 3.505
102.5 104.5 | 4.292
